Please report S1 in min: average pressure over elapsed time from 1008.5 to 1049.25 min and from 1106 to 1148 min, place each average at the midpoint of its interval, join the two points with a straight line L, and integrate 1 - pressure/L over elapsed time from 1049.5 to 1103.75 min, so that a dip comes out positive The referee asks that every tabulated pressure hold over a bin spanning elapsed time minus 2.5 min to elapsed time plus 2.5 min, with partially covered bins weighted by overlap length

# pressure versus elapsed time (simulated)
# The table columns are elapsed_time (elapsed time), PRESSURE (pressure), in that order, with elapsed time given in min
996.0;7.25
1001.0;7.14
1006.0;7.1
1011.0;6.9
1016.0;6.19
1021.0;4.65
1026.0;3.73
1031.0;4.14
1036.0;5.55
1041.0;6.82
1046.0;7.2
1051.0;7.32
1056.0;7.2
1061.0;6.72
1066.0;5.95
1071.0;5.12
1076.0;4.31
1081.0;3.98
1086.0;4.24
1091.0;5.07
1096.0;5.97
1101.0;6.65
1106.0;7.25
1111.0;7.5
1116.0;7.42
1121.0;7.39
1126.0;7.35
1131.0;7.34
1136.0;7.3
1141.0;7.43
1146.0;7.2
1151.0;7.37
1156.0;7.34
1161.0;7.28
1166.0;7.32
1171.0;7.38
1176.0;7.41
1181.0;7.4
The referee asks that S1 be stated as 6.7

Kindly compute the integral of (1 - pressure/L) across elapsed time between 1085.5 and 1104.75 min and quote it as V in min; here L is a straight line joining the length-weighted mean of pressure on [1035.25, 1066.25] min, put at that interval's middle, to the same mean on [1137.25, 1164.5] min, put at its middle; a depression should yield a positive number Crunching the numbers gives 3.6 min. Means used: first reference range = 6.8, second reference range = 7.32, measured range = 5.73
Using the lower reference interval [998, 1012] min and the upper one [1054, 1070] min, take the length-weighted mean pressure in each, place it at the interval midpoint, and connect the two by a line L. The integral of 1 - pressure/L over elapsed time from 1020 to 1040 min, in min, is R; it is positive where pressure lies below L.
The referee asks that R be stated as 6.2 min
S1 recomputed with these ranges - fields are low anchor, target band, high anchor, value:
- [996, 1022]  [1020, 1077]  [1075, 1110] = 2.37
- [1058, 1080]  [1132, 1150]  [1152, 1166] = -0.97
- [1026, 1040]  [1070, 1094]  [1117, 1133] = 6.40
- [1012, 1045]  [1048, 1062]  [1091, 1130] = -2.99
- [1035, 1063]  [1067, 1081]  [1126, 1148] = 4.56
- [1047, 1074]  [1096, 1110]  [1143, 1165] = 0.03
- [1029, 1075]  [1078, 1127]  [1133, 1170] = 4.05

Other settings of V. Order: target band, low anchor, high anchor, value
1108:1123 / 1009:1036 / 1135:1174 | -1.69 min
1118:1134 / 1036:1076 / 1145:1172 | -0.75 min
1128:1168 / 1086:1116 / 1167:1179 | -1.65 min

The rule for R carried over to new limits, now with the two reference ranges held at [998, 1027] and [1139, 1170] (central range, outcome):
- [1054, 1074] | 1.1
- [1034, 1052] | -1.0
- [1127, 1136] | -0.3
